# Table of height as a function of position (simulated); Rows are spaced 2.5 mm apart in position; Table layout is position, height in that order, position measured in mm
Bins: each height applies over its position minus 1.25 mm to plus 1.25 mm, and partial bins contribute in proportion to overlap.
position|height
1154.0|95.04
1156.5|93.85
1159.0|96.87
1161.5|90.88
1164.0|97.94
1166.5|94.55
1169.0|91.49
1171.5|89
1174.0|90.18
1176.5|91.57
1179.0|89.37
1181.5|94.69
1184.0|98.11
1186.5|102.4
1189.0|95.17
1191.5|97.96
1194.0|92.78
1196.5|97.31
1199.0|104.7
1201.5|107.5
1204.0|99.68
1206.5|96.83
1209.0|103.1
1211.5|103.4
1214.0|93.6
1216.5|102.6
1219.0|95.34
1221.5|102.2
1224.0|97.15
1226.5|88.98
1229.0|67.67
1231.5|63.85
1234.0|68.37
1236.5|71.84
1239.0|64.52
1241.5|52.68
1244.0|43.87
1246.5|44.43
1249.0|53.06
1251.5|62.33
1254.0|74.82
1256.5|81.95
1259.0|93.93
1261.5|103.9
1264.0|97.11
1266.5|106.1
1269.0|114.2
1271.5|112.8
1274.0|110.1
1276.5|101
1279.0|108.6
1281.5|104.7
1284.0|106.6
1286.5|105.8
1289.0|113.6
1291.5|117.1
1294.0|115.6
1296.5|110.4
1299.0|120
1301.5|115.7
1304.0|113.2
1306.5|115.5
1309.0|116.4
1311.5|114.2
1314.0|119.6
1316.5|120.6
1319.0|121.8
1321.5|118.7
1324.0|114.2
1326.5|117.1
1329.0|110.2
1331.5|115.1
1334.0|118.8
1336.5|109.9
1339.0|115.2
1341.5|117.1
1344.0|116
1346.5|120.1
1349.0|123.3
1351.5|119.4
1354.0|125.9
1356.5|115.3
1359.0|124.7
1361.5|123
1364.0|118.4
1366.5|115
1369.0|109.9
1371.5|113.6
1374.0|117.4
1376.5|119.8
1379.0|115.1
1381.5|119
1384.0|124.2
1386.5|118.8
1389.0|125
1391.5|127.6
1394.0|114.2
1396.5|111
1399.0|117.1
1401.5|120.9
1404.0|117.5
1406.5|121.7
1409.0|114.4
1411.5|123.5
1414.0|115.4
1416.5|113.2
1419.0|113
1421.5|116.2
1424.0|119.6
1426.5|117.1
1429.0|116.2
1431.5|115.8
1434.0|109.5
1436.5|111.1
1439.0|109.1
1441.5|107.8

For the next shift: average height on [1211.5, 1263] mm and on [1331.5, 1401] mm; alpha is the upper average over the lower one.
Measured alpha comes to 1.5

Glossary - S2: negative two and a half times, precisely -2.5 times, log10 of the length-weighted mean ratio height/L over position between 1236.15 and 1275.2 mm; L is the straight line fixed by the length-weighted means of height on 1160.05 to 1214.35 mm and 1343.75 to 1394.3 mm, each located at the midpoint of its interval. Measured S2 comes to 0.29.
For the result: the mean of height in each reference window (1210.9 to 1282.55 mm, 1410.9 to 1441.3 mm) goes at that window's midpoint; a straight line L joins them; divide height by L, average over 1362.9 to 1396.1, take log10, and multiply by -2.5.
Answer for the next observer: -0.11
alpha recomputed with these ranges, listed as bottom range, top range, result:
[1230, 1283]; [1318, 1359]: 1.42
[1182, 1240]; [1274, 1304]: 1.20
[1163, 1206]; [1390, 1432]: 1.22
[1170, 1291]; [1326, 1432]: 1.29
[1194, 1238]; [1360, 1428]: 1.28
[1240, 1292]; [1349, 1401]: 1.32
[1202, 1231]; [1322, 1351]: 1.22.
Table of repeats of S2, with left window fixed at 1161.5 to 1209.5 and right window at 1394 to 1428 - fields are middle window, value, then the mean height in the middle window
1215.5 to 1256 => 0.362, 72.1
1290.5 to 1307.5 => -0.085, 115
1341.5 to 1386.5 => -0.058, 119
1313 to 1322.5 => -0.113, 120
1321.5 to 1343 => -0.051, 115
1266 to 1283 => -0.040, 108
